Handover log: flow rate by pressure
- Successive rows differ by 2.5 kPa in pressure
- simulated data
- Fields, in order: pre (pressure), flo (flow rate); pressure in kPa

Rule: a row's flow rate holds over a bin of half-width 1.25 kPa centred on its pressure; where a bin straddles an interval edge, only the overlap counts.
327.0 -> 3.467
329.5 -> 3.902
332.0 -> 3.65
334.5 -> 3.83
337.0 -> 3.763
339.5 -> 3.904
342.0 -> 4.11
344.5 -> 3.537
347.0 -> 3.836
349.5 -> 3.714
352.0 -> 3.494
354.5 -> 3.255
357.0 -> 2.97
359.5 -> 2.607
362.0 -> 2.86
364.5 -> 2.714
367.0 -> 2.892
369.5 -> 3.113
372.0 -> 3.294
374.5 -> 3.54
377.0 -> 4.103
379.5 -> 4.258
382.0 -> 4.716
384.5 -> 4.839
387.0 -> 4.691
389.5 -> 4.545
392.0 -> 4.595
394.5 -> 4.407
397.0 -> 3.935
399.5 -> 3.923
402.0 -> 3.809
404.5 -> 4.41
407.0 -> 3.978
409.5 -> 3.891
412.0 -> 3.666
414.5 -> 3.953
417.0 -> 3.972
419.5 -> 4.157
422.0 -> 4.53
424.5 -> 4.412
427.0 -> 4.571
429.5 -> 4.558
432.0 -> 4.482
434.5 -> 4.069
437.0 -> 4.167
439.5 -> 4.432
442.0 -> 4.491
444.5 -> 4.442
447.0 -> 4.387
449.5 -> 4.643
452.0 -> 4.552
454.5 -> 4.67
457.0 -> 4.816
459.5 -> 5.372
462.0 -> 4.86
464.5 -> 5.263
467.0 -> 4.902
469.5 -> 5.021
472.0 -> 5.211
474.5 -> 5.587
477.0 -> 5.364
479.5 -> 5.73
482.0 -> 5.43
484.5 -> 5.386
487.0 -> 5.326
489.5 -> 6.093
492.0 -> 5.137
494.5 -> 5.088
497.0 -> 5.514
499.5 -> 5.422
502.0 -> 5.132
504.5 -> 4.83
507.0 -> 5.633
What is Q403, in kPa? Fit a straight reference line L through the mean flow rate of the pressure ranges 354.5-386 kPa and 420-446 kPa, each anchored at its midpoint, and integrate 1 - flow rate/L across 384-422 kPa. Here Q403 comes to -2.2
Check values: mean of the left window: 3.49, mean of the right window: 4.41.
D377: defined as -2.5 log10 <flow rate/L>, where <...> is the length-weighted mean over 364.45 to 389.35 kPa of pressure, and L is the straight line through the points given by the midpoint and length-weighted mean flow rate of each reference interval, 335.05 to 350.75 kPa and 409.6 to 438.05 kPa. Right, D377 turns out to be 0.02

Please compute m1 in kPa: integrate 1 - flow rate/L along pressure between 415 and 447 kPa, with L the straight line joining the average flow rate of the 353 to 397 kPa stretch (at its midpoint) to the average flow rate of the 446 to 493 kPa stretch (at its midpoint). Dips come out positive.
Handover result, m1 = 1.6 kPa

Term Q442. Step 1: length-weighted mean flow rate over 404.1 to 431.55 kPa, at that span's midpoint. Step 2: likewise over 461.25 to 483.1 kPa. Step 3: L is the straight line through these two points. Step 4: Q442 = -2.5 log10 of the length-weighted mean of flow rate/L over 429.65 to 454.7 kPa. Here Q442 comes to 0.06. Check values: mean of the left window 4.19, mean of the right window 5.27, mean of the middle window 4.43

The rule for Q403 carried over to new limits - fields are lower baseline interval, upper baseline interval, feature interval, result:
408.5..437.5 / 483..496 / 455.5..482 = -1.0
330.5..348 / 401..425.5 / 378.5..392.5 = -2.2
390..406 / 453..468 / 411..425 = 1.1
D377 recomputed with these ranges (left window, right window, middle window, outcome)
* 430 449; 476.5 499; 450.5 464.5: -0.02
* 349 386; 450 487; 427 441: 0.05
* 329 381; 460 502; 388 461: 0.04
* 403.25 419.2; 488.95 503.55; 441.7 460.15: -0.01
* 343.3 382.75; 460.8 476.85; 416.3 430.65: 0.01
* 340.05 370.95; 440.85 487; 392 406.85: -0.04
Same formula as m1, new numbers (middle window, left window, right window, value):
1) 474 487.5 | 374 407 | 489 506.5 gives -0.88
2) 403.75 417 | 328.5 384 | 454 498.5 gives 1.14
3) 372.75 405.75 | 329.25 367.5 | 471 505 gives -2.22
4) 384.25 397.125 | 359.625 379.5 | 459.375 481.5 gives -3.03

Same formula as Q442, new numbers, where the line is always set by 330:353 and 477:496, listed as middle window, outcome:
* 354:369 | 0.358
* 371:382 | 0.071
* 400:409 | 0.117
